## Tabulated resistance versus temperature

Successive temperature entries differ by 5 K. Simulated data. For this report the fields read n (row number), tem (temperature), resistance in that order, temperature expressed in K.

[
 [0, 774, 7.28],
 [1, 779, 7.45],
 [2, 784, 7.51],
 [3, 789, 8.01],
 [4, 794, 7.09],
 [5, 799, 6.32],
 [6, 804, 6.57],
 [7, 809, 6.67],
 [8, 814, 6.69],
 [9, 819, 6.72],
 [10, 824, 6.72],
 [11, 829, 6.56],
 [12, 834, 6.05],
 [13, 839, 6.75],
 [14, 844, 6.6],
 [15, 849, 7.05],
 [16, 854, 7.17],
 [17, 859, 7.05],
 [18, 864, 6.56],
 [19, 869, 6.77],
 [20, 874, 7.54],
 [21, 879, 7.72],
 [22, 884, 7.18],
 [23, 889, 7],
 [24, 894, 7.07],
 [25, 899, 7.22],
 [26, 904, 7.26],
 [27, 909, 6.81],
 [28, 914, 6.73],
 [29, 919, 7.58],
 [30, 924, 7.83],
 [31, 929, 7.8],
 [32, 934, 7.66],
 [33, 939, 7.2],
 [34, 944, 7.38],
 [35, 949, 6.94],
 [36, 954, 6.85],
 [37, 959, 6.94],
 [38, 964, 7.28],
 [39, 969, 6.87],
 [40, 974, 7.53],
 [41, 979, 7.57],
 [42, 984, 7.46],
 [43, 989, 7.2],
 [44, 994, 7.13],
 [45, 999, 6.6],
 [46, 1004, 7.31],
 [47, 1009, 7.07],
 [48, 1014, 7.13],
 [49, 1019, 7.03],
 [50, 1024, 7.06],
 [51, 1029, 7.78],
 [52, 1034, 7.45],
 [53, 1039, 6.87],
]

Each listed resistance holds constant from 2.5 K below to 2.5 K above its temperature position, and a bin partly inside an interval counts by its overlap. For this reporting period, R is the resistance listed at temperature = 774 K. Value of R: 7.28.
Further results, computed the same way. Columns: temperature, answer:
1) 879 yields 7.72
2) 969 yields 6.87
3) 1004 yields 7.31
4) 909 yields 6.81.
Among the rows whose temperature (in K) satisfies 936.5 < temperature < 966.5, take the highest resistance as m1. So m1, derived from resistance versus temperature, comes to 7.38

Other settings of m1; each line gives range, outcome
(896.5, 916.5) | 7.26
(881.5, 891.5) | 7.18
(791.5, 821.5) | 7.09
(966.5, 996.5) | 7.57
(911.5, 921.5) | 7.58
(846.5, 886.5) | 7.72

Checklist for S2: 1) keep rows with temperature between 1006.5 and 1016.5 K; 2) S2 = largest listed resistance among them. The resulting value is 7.13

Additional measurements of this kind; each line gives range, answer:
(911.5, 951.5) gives 7.83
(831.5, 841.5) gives 6.75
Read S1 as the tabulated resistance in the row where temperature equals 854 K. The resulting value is 7.17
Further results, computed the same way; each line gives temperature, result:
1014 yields 7.13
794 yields 7.09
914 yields 6.73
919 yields 7.58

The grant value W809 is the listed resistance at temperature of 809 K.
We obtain 6.67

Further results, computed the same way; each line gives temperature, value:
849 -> 7.05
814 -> 6.69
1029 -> 7.78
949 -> 6.94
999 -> 6.6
